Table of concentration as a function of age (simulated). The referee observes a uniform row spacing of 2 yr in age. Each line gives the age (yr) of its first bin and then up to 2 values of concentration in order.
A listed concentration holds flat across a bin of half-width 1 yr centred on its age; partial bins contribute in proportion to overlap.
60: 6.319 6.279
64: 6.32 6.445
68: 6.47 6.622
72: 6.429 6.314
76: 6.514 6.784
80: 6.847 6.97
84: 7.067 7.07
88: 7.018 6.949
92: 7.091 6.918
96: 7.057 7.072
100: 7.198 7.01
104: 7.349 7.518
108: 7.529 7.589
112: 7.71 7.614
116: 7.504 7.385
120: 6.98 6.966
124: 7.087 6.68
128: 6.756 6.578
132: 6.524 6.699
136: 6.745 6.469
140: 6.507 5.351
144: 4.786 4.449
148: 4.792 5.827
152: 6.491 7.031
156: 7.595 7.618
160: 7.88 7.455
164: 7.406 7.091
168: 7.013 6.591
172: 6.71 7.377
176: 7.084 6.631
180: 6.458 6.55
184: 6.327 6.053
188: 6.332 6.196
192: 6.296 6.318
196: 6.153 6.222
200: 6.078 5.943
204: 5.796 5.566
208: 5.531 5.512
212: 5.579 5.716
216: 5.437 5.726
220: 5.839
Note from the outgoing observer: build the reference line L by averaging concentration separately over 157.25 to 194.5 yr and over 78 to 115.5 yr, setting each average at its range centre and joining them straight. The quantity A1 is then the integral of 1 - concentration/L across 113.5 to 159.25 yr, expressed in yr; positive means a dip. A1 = 3.1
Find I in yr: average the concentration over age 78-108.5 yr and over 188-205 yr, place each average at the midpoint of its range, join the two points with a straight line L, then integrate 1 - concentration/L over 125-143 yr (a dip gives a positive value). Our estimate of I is 0.6 yr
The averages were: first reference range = 7.09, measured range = 6.48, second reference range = 6.14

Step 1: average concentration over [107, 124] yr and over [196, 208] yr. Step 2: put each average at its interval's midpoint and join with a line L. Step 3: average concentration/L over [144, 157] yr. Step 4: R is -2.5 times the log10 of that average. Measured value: 0.14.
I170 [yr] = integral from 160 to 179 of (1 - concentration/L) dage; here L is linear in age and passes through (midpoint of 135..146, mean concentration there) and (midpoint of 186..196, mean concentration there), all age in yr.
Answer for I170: -3.17 yr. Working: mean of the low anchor 5.83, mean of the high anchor 6.25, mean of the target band 7.08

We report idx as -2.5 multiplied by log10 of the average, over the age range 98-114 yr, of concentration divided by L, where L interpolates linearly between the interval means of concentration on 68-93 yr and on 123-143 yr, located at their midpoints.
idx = -0.11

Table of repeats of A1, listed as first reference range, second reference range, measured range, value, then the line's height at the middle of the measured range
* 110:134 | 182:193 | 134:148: 2.3 yr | 6.84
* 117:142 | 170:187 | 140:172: 0.9 yr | 6.68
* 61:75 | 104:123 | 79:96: -0.4 yr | 6.84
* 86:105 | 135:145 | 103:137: -3.5 yr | 6.47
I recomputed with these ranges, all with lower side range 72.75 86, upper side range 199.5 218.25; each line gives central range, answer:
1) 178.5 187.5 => -0.7 yr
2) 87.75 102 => -0.9 yr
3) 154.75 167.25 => -2.9 yr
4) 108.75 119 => -1.7 yr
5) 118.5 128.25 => -0.8 yr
